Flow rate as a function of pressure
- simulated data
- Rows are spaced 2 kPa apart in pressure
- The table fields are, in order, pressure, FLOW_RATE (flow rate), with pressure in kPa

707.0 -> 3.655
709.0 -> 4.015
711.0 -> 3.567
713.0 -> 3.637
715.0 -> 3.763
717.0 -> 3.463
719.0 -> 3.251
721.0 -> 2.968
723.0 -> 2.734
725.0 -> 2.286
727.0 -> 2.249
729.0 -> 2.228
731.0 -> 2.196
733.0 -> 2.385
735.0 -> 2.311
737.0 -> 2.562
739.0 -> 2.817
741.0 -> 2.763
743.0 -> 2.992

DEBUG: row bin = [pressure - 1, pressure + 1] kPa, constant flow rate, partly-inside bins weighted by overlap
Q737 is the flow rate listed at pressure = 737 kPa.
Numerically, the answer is 2.562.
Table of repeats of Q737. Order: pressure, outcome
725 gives 2.286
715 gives 3.763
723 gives 2.734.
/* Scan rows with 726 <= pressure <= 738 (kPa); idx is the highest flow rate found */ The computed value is 2.562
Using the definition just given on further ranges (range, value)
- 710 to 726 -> 3.763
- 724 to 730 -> 2.286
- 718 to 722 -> 3.251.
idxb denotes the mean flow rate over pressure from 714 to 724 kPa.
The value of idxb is 3.24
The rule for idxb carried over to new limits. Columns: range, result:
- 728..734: 2.27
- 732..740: 2.52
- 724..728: 2.27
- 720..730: 2.49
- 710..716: 3.66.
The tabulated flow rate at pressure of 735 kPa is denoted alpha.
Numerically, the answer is 2.311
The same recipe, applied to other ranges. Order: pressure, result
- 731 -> 2.196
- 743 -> 2.992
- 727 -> 2.249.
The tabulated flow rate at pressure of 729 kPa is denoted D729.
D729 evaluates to 2.228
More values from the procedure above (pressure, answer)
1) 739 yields 2.817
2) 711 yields 3.567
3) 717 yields 3.463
